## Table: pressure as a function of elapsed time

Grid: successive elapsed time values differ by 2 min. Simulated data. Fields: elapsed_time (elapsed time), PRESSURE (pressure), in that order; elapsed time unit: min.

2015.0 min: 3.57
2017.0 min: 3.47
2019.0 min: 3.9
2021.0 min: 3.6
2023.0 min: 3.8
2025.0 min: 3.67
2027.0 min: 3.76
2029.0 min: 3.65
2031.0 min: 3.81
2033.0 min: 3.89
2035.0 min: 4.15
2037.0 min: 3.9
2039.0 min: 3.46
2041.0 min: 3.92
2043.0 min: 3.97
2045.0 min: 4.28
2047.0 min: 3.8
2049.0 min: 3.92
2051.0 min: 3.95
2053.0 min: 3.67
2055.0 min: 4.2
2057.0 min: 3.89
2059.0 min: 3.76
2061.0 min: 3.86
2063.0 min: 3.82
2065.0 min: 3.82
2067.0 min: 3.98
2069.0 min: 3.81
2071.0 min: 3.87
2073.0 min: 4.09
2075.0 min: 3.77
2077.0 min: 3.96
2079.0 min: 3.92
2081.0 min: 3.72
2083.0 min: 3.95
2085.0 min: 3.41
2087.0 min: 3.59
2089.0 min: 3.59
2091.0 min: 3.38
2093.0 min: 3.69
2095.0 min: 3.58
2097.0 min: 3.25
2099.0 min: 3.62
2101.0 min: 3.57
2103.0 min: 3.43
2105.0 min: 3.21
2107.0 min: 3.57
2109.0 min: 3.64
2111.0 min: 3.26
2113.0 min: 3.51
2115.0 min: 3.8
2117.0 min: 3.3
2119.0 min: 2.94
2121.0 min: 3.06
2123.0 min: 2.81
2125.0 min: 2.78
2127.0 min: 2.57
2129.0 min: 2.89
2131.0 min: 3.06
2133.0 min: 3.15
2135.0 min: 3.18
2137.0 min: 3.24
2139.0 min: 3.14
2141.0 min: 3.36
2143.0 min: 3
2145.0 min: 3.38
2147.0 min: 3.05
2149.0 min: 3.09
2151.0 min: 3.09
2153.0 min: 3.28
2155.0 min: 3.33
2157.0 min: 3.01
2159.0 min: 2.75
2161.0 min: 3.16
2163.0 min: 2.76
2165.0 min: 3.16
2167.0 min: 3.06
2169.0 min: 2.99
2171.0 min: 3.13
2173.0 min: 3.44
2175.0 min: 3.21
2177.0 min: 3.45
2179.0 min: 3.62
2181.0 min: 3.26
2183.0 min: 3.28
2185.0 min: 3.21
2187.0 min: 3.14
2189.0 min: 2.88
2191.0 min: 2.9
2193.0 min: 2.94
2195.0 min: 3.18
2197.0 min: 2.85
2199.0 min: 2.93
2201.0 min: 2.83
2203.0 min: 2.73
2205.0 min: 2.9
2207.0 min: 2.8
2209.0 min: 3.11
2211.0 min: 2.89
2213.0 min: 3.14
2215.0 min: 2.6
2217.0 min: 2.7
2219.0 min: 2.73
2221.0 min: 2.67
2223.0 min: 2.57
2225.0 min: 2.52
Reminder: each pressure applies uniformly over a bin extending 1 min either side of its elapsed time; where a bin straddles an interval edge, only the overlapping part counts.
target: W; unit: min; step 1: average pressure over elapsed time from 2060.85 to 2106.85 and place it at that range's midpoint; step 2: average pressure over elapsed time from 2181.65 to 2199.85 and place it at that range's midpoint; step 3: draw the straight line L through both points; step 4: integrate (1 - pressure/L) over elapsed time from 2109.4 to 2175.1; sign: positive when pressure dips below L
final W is 4.1 min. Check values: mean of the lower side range 3.69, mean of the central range 3.12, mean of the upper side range 3.04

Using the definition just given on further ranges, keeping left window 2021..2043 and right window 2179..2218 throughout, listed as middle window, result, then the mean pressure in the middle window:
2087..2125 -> 0.5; 3.39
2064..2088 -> -1.6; 3.82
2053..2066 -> -0.7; 3.87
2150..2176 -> 0.4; 3.11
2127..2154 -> 1.1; 3.13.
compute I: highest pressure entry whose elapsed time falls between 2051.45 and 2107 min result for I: 4.2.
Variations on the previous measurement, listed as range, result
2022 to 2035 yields 4.15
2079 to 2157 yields 3.95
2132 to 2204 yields 3.62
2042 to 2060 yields 4.28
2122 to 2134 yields 3.15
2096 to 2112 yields 3.64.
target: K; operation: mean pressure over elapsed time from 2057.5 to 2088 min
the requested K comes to 3.82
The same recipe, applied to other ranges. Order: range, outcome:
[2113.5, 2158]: 3.12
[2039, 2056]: 3.93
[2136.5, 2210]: 3.1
